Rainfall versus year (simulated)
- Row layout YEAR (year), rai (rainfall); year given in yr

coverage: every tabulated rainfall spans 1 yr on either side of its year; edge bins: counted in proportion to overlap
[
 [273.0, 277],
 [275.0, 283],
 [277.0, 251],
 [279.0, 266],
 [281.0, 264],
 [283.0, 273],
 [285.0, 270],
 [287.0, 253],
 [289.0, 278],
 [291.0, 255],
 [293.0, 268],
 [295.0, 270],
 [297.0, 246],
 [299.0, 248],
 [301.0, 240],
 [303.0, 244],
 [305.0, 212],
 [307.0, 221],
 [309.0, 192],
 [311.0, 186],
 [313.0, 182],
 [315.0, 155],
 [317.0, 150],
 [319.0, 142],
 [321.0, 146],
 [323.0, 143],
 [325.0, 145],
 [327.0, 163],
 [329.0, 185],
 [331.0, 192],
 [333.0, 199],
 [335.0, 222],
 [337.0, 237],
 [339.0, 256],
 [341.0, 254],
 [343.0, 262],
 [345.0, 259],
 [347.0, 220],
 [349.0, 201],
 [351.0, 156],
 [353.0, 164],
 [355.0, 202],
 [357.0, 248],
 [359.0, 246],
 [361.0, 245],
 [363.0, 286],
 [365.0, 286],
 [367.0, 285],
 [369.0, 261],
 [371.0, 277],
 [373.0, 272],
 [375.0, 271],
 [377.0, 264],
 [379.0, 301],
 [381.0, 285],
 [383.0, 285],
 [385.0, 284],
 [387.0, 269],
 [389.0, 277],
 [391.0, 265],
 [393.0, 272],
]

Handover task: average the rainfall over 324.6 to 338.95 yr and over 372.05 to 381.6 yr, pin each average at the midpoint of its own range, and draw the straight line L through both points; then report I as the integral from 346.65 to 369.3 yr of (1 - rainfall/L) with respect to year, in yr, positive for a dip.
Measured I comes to 1.21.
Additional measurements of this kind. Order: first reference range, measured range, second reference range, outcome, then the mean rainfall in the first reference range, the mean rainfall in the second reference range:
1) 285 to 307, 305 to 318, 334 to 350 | 3.3 yr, 251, 239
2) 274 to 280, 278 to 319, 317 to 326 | -4.6 yr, 267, 145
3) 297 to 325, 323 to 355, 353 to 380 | 2.9 yr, 190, 261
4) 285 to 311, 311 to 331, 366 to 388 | 7.3 yr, 243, 278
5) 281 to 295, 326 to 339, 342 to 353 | 1.3 yr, 266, 215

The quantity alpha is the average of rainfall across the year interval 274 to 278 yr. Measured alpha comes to 267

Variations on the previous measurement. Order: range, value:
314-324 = 147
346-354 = 185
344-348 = 240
